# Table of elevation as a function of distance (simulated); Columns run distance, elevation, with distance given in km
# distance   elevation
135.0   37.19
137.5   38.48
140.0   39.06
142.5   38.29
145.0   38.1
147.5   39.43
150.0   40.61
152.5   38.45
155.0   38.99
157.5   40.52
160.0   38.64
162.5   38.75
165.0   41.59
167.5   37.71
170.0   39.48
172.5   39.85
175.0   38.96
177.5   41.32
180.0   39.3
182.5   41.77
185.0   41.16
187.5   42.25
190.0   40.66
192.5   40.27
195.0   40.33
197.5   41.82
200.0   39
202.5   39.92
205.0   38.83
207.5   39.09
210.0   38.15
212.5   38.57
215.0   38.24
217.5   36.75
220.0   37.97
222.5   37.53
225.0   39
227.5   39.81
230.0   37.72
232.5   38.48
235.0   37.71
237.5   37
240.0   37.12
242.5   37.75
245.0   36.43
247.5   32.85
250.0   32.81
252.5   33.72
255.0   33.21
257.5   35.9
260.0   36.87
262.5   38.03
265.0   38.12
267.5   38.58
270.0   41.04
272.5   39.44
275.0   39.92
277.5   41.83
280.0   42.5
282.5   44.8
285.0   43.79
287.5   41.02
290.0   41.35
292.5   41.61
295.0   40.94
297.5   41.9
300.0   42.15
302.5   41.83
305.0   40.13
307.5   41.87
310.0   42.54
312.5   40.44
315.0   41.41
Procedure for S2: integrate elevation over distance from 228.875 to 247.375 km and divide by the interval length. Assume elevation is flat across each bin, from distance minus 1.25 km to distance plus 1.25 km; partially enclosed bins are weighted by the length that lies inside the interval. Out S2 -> 37.2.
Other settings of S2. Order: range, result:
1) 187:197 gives 40.8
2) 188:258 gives 37.8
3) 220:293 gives 38.4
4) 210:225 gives 37.9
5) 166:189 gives 40.2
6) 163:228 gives 39.6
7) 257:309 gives 40.7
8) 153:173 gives 39.4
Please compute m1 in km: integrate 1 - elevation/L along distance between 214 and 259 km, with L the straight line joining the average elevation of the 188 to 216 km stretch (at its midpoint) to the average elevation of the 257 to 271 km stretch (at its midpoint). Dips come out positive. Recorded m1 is 2.5 km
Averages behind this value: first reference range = 39.6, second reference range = 38.2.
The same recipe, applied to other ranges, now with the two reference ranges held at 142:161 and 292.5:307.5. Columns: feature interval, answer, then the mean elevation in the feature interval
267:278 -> 0.23 km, 40.2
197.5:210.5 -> 0.21 km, 39.3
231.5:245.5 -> 1.06 km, 37.4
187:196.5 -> -0.24 km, 40.8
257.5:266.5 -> 0.75 km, 37.5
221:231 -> 0.44 km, 38.5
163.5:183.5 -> -0.23 km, 40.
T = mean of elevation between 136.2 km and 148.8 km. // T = 38.7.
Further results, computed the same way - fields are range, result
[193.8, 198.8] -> 41.1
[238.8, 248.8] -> 36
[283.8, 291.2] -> 42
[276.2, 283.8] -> 43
